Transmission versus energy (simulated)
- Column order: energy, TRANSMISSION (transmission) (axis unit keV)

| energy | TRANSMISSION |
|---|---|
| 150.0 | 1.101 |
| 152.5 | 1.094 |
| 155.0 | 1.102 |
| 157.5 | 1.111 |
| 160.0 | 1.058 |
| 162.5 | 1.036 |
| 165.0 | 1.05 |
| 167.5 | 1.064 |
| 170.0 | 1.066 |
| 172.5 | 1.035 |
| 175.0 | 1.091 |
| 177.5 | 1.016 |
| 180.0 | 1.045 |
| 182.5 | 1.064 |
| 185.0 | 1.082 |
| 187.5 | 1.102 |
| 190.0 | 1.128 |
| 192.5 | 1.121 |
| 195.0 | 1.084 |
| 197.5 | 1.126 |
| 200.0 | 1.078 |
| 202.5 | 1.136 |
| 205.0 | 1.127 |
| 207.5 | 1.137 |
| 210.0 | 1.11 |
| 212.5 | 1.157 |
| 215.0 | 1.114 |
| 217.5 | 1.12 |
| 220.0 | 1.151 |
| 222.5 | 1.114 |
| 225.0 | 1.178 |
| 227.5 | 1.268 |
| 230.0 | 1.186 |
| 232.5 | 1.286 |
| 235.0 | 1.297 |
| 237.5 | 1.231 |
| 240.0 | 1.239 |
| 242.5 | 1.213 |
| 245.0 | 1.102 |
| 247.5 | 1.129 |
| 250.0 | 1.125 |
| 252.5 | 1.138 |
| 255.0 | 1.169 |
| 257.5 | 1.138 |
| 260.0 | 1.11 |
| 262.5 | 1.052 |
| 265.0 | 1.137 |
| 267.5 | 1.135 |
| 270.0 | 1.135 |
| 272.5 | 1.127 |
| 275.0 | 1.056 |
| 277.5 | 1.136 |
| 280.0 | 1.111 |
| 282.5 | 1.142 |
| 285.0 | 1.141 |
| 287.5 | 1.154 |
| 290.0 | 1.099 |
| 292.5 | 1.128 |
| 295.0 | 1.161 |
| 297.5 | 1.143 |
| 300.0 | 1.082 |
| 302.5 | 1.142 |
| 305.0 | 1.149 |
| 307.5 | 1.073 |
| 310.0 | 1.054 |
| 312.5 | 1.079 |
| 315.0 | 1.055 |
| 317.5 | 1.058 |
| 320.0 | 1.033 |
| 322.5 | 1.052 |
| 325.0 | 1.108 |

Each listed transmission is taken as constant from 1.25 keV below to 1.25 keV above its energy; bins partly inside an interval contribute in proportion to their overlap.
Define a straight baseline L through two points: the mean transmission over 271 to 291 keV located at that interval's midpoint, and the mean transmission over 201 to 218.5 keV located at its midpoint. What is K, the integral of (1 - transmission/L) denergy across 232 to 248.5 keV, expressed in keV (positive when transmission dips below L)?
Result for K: -1.3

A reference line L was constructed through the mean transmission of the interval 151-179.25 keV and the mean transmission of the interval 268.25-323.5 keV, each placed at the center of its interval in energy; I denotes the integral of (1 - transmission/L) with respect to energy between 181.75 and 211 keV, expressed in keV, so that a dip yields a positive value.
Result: -0.9 keV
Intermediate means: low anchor 1.07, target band 1.11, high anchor 1.11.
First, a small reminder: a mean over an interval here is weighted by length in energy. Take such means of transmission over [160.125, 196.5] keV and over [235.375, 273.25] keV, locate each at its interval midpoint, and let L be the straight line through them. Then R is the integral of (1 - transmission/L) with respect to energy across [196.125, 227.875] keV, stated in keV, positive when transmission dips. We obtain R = -0.9 keV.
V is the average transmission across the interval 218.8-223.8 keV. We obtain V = 1.13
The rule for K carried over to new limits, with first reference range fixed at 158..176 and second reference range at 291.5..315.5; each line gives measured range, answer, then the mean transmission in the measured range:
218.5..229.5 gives -1.0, 1.18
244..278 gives -0.9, 1.12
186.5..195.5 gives -0.4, 1.11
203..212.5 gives -0.5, 1.13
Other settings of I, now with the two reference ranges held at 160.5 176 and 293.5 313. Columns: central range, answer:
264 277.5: -0.3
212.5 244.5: -3.4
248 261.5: -0.5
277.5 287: -0.3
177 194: -0.3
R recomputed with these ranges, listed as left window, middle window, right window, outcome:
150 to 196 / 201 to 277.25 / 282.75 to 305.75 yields -3.2 keV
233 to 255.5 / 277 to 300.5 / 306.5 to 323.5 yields -0.5 keV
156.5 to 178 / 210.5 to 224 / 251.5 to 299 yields -0.5 keV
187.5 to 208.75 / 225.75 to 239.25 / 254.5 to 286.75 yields -1.6 keV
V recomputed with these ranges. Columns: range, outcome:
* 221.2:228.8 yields 1.19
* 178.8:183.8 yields 1.05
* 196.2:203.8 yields 1.11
